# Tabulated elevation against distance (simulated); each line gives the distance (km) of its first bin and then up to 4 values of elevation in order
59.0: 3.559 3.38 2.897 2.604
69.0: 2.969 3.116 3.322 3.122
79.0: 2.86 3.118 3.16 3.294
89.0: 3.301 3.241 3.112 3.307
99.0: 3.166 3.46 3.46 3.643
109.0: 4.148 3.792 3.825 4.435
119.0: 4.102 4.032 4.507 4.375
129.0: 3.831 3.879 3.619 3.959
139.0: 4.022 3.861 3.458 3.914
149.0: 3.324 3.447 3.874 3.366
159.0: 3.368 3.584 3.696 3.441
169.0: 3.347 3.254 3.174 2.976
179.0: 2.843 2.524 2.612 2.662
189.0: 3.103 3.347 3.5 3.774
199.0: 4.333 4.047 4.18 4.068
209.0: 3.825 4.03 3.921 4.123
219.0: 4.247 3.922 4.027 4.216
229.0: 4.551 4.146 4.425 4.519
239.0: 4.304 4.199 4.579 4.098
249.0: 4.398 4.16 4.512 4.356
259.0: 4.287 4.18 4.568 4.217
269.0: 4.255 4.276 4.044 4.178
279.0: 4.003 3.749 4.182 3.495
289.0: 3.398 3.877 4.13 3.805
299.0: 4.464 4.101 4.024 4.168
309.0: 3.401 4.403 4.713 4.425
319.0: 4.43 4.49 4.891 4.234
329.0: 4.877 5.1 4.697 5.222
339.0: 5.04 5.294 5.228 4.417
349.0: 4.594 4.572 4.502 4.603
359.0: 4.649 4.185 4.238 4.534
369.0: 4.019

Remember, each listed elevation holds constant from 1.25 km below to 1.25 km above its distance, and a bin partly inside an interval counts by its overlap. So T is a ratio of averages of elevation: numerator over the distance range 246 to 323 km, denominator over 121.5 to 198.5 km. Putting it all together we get 1.2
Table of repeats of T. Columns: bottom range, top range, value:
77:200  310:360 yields 1.34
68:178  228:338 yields 1.21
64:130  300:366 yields 1.30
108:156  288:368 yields 1.14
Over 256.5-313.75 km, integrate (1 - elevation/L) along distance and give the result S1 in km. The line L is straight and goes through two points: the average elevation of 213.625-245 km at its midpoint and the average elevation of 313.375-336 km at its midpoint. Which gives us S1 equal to 5.3 km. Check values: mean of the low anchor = 4.25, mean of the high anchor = 4.67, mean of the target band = 4.07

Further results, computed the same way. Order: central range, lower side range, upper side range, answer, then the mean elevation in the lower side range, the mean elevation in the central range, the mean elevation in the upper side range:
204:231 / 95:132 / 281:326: -0.6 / 3.86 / 4.1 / 4.13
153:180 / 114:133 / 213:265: 5.4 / 4.14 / 3.36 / 4.27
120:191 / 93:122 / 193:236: 6.7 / 3.7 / 3.5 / 4.09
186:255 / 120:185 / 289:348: -2.1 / 3.56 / 4.06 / 4.47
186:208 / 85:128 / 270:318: 1.0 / 3.72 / 3.7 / 4.05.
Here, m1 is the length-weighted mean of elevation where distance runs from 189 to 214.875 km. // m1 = 3.86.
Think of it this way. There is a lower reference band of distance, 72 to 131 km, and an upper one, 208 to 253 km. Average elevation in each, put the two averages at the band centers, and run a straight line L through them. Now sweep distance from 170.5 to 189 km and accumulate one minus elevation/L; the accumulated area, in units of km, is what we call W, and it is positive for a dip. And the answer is 5.1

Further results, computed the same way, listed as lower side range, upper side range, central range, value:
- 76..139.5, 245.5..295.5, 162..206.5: 5.8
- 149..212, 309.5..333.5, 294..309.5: 1.4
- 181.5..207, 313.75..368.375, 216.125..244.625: -3.6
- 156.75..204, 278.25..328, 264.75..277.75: -1.0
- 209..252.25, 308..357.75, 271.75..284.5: 1.1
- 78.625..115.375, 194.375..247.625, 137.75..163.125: 0.7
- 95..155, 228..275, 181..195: 3.8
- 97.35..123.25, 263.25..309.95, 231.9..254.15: -2.1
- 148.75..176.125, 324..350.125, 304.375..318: 1.3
